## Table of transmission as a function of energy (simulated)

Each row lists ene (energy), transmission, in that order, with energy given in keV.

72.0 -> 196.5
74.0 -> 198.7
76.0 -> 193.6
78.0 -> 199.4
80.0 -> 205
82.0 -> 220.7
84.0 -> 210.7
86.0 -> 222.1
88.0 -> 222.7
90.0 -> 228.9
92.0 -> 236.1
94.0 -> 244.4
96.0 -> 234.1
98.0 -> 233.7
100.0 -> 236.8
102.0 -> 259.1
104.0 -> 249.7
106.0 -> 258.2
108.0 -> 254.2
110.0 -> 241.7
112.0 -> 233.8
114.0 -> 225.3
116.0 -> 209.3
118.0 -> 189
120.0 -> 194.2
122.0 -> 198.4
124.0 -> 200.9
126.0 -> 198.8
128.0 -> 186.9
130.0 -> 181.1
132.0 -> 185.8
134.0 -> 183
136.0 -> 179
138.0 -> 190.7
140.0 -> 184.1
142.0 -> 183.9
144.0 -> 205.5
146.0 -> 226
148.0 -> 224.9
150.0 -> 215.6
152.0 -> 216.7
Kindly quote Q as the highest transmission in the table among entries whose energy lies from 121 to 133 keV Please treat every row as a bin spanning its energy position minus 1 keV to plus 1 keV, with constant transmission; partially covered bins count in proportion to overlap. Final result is 200.9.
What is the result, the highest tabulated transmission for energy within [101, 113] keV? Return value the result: 259.1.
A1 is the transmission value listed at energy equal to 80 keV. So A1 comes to 205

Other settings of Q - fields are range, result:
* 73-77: 198.7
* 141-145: 205.5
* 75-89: 222.7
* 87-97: 244.4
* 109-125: 241.7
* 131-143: 190.7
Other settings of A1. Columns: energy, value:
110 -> 241.7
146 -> 226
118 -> 189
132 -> 185.8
